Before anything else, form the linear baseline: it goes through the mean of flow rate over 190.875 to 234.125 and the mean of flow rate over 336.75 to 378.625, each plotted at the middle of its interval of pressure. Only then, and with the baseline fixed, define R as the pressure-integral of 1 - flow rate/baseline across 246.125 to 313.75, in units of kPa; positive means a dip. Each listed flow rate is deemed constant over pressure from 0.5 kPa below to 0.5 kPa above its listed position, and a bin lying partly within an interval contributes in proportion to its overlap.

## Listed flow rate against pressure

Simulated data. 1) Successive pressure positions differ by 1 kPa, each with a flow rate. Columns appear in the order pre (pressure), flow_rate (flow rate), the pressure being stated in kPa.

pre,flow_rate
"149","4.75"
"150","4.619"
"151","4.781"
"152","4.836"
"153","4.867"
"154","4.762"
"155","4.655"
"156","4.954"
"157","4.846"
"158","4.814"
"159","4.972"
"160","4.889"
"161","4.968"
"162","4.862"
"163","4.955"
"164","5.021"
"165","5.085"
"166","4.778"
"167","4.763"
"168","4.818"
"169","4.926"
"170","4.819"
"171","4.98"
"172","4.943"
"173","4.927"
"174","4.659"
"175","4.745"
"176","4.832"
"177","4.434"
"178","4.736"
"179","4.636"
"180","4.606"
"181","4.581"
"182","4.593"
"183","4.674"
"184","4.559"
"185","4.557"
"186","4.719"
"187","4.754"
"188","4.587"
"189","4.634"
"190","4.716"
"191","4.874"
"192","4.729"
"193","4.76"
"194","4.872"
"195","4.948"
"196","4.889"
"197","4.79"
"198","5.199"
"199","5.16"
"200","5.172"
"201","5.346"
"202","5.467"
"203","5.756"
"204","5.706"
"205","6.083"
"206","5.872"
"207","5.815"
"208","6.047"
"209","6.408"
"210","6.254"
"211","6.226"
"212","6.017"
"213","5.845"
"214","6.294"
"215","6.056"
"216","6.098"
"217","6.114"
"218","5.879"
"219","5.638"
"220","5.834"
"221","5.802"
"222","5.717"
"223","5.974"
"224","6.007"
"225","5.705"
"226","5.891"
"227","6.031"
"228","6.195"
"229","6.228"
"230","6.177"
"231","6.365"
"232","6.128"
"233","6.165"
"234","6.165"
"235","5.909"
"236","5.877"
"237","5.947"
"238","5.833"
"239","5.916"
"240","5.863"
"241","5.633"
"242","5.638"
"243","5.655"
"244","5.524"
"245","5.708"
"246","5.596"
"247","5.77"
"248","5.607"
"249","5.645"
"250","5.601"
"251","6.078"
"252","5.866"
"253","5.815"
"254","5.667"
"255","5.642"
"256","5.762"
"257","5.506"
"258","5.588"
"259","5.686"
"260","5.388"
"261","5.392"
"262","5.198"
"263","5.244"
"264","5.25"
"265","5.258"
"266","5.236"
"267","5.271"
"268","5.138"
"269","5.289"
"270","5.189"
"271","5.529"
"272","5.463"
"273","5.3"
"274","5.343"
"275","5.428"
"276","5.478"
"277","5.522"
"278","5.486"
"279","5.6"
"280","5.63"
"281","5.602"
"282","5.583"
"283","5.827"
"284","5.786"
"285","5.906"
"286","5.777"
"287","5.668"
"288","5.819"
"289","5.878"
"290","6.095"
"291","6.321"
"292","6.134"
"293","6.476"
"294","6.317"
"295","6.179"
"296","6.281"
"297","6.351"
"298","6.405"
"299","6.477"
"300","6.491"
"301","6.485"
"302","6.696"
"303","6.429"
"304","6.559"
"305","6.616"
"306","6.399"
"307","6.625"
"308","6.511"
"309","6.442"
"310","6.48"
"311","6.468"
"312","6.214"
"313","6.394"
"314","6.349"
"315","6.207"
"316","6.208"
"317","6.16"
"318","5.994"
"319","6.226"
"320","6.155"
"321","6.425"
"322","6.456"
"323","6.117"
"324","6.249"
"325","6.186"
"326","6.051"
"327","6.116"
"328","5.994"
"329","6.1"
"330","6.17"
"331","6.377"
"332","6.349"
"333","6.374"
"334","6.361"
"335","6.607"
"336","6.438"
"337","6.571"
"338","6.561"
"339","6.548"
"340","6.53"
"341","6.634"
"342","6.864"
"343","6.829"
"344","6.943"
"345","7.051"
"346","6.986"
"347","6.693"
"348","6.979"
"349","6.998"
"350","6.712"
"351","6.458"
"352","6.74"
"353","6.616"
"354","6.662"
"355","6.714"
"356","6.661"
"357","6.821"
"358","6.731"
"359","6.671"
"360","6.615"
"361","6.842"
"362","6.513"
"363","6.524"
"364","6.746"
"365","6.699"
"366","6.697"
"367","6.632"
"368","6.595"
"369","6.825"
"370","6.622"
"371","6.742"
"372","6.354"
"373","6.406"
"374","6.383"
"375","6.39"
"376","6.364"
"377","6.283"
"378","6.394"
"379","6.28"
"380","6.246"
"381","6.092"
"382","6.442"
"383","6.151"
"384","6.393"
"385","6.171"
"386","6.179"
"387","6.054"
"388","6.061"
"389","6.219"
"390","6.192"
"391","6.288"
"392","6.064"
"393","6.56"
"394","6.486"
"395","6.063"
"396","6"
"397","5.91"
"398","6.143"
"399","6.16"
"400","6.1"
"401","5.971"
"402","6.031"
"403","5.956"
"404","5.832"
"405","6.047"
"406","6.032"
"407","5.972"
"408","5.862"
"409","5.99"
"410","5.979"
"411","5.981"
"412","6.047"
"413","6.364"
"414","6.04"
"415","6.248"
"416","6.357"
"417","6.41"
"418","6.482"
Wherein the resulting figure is 3.4 kPa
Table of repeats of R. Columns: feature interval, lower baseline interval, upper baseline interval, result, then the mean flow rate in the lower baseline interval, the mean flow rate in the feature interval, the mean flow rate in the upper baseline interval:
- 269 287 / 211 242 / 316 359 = 1.9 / 5.98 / 5.55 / 6.5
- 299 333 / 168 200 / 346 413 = -2.8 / 4.78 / 6.33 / 6.37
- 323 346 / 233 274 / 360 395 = -1.2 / 5.6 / 6.45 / 6.41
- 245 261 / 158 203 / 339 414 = -0.7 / 4.85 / 5.67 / 6.41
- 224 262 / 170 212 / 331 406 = -2.3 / 5.09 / 5.81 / 6.45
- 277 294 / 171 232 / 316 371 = 0.6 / 5.39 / 5.85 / 6.54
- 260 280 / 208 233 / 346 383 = 2.8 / 6.04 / 5.36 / 6.59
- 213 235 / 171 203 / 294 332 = -3.1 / 4.83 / 6.02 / 6.33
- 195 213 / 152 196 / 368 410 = -2.4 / 4.79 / 5.64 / 6.21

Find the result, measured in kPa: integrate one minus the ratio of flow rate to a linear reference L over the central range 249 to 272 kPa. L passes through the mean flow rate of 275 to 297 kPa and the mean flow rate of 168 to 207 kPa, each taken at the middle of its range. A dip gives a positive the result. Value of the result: 0.6 kPa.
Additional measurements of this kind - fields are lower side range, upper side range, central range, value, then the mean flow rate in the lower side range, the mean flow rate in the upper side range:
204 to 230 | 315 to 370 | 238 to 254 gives 1.03 kPa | 6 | 6.53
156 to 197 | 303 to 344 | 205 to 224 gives -2.92 kPa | 4.79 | 6.38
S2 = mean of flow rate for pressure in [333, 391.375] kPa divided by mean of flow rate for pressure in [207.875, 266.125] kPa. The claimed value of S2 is 1.12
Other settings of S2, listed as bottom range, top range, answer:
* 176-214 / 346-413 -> 1.23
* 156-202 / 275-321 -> 1.27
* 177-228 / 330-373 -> 1.23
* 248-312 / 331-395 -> 1.12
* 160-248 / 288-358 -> 1.19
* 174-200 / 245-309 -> 1.22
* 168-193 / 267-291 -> 1.18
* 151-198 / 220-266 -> 1.20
